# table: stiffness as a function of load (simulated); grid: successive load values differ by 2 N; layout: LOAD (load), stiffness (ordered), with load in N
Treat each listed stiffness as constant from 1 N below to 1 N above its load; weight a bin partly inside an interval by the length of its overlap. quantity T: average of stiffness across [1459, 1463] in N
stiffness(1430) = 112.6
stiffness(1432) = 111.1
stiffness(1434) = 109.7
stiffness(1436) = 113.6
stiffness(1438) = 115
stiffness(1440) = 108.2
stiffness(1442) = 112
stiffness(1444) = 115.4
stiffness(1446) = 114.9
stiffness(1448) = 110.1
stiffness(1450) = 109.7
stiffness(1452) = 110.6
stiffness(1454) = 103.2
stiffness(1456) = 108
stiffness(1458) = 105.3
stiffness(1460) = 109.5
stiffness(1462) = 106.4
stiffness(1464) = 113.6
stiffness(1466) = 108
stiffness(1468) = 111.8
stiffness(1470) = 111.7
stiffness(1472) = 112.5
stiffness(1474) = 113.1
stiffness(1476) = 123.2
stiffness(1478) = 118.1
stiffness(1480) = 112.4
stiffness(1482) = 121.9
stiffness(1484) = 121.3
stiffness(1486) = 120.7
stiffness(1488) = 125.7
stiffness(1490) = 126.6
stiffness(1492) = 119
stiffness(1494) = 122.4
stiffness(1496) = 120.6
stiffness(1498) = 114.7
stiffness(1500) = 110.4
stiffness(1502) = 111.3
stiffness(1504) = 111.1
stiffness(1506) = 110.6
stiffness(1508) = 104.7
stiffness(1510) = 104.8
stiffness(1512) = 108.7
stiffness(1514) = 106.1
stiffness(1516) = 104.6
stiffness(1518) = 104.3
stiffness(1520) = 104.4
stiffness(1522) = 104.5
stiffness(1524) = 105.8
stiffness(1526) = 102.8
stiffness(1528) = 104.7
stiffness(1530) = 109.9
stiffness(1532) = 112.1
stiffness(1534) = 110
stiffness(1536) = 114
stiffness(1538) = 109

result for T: 108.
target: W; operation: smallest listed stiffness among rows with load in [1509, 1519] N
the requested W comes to 104.3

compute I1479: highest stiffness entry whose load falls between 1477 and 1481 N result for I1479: 118.1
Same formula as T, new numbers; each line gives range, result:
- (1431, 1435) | 110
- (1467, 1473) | 112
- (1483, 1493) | 123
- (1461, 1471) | 110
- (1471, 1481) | 116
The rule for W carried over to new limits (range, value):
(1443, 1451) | 109.7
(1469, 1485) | 111.7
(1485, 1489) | 120.7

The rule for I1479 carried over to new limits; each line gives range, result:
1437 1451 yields 115.4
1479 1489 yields 125.7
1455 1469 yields 113.6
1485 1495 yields 126.6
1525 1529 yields 104.7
